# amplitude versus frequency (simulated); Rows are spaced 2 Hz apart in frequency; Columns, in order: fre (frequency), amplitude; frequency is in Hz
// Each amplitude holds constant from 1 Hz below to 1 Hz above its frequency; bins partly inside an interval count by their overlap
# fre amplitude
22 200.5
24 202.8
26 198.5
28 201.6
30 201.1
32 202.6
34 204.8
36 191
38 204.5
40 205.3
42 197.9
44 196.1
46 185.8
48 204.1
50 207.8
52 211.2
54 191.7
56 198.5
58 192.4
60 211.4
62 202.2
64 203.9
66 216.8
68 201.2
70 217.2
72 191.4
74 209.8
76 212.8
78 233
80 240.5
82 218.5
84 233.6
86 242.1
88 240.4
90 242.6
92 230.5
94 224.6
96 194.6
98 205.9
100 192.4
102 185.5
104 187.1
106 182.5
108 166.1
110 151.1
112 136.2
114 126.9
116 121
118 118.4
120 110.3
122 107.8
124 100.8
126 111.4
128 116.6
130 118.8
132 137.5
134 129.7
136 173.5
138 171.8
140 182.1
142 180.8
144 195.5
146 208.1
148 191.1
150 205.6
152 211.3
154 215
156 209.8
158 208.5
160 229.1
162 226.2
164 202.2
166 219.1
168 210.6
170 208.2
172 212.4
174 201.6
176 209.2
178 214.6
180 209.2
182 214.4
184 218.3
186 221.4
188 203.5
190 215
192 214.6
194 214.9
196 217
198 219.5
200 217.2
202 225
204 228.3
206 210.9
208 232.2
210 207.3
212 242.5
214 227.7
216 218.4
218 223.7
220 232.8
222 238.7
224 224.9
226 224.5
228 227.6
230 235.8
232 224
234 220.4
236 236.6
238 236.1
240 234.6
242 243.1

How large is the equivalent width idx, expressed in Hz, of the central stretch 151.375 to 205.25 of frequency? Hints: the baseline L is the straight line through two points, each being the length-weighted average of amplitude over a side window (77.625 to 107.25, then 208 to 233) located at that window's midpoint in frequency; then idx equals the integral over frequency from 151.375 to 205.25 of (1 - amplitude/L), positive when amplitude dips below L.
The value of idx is 2.2 Hz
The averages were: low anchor 216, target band 215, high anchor 228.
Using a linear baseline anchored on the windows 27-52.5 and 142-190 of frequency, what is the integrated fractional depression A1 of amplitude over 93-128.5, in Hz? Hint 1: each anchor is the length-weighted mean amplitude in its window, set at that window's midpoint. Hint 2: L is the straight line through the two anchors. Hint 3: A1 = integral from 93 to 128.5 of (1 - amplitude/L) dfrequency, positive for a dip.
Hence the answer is 9.2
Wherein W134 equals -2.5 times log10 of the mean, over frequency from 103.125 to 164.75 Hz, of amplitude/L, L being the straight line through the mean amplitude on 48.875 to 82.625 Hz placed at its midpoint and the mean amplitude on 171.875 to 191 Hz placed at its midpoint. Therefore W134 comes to 0.264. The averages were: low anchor 209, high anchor 212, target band 165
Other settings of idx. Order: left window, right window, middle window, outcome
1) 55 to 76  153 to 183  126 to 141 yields 4.7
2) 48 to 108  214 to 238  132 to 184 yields 4.6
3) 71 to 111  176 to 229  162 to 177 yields 0.5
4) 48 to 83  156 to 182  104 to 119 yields 4.6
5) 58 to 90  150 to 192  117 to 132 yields 7.1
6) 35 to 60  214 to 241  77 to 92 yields -2.2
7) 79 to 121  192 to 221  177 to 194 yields 0.1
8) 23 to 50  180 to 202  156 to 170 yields -0.1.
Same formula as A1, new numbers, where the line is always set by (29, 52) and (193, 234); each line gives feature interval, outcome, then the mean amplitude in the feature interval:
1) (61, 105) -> -1.79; 215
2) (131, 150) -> 3.40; 176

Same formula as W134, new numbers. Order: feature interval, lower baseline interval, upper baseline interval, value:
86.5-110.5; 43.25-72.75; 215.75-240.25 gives 0.03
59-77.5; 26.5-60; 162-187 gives -0.03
